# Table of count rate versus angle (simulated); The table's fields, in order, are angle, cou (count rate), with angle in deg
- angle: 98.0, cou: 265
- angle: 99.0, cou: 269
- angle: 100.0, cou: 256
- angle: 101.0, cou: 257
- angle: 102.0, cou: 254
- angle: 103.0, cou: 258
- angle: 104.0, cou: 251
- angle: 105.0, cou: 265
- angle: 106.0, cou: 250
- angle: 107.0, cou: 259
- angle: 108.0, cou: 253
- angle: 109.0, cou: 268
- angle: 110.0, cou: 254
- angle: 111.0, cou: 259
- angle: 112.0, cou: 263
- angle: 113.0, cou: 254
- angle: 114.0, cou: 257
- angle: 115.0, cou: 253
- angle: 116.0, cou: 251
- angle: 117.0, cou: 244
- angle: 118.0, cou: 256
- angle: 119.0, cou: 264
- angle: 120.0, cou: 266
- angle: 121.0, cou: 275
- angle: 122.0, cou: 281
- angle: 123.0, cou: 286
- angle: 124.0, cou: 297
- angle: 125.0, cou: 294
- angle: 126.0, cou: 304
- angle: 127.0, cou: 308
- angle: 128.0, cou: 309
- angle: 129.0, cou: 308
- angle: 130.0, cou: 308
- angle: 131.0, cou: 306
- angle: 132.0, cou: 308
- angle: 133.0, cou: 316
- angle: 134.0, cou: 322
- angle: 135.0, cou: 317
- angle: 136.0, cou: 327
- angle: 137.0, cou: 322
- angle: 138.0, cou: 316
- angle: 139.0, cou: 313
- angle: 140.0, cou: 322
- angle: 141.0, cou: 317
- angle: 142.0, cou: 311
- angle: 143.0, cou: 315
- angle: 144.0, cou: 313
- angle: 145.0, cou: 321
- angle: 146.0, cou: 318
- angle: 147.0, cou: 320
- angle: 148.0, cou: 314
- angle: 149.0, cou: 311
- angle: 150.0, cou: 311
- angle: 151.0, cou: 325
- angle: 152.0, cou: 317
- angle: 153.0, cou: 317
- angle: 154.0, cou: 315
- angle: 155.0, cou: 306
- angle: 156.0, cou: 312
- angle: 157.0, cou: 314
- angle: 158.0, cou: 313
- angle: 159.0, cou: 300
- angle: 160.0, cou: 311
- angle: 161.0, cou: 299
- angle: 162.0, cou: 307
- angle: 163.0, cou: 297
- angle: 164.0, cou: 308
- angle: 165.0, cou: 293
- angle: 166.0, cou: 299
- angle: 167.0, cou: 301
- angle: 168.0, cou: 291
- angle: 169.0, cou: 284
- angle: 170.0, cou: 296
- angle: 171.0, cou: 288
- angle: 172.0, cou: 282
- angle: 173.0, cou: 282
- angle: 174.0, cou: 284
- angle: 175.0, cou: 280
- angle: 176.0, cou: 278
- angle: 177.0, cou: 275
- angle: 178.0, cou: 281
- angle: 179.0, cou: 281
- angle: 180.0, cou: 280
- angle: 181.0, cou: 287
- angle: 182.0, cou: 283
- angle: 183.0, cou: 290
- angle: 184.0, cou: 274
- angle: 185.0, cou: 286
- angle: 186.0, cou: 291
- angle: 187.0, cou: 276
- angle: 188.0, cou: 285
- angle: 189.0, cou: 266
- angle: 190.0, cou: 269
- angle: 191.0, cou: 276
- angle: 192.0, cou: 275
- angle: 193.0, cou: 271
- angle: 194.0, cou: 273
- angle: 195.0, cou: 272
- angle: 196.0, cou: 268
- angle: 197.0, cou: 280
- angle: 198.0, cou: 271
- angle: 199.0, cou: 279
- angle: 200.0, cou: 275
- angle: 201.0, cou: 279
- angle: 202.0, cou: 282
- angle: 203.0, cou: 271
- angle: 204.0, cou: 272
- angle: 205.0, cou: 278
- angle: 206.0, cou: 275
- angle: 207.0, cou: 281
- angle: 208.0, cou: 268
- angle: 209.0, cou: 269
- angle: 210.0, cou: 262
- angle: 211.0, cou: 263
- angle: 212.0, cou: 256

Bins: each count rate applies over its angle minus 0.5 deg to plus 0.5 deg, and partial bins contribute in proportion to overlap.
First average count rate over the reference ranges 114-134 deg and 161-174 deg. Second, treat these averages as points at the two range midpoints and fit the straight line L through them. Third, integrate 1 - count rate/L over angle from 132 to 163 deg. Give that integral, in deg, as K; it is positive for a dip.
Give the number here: -2.6 deg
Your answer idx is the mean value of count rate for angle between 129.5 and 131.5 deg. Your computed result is 307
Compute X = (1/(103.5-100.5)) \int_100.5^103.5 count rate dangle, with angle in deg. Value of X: 256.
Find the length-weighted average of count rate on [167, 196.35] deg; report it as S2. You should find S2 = 281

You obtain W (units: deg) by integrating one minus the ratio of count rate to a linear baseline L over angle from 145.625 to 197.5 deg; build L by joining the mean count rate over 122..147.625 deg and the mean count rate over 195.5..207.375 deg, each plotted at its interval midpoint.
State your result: -0.09 deg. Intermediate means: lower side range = 311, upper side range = 276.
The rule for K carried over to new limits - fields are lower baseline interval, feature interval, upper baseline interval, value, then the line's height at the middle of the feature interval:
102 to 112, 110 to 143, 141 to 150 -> -0.5 deg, 287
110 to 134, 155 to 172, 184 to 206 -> -1.4 deg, 278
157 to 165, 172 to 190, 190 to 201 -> 0.4 deg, 287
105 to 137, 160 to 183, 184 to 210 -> -1.0 deg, 277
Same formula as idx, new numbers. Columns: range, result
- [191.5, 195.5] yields 273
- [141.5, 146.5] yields 316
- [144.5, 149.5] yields 317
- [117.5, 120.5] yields 262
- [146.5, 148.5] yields 317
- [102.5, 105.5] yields 258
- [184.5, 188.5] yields 284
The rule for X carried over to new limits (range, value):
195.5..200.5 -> 275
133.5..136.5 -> 322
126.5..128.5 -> 308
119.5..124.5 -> 281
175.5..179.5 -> 279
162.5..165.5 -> 299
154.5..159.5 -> 309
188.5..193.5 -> 271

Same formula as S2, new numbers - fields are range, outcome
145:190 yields 296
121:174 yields 307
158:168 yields 302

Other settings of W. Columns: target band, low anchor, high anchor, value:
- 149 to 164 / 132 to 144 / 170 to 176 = -0.5 deg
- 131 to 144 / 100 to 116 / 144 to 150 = -0.7 deg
